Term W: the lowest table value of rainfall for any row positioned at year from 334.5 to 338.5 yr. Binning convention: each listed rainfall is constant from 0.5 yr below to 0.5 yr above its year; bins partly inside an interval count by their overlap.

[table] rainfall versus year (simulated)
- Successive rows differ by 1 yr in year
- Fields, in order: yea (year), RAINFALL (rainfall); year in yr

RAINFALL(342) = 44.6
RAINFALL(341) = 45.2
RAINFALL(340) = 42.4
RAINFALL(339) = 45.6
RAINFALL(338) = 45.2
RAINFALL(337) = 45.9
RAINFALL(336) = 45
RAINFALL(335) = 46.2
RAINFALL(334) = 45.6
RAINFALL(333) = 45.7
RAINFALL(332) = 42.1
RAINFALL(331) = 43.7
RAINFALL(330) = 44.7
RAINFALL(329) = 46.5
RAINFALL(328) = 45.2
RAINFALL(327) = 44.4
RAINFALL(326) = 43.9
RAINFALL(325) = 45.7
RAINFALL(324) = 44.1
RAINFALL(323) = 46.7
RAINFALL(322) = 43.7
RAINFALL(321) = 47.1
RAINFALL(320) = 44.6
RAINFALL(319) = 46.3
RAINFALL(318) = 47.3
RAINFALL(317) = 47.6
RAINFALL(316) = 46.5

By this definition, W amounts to 45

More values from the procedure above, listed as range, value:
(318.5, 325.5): 43.7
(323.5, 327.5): 43.9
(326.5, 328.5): 44.4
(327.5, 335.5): 42.1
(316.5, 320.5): 44.6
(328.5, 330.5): 44.7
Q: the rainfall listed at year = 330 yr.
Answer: 44.7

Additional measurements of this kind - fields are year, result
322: 43.7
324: 44.1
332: 42.1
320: 44.6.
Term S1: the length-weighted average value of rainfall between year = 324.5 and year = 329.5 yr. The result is 45.1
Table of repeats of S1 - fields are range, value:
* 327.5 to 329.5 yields 45.9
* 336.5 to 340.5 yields 44.8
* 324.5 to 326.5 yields 44.8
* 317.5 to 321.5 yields 46.3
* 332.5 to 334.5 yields 45.7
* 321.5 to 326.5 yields 44.8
